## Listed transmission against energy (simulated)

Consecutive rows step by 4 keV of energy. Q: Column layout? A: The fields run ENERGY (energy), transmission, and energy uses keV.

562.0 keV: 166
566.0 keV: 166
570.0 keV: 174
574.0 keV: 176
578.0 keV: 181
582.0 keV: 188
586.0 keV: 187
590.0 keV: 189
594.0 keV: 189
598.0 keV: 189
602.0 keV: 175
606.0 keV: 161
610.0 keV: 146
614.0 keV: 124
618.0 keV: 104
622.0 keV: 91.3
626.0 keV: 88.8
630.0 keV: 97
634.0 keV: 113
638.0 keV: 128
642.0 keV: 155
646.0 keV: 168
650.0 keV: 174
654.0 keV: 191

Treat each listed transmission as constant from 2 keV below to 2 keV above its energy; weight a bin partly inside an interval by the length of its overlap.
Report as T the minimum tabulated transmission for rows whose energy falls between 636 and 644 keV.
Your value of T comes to 128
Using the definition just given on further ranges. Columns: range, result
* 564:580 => 166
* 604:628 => 88.8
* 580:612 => 146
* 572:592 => 176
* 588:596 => 189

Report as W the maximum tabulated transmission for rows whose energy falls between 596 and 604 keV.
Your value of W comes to 189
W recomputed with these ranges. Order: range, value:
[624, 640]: 128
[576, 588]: 188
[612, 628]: 124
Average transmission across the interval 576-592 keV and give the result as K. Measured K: 186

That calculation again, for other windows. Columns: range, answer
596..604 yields 182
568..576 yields 175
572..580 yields 178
